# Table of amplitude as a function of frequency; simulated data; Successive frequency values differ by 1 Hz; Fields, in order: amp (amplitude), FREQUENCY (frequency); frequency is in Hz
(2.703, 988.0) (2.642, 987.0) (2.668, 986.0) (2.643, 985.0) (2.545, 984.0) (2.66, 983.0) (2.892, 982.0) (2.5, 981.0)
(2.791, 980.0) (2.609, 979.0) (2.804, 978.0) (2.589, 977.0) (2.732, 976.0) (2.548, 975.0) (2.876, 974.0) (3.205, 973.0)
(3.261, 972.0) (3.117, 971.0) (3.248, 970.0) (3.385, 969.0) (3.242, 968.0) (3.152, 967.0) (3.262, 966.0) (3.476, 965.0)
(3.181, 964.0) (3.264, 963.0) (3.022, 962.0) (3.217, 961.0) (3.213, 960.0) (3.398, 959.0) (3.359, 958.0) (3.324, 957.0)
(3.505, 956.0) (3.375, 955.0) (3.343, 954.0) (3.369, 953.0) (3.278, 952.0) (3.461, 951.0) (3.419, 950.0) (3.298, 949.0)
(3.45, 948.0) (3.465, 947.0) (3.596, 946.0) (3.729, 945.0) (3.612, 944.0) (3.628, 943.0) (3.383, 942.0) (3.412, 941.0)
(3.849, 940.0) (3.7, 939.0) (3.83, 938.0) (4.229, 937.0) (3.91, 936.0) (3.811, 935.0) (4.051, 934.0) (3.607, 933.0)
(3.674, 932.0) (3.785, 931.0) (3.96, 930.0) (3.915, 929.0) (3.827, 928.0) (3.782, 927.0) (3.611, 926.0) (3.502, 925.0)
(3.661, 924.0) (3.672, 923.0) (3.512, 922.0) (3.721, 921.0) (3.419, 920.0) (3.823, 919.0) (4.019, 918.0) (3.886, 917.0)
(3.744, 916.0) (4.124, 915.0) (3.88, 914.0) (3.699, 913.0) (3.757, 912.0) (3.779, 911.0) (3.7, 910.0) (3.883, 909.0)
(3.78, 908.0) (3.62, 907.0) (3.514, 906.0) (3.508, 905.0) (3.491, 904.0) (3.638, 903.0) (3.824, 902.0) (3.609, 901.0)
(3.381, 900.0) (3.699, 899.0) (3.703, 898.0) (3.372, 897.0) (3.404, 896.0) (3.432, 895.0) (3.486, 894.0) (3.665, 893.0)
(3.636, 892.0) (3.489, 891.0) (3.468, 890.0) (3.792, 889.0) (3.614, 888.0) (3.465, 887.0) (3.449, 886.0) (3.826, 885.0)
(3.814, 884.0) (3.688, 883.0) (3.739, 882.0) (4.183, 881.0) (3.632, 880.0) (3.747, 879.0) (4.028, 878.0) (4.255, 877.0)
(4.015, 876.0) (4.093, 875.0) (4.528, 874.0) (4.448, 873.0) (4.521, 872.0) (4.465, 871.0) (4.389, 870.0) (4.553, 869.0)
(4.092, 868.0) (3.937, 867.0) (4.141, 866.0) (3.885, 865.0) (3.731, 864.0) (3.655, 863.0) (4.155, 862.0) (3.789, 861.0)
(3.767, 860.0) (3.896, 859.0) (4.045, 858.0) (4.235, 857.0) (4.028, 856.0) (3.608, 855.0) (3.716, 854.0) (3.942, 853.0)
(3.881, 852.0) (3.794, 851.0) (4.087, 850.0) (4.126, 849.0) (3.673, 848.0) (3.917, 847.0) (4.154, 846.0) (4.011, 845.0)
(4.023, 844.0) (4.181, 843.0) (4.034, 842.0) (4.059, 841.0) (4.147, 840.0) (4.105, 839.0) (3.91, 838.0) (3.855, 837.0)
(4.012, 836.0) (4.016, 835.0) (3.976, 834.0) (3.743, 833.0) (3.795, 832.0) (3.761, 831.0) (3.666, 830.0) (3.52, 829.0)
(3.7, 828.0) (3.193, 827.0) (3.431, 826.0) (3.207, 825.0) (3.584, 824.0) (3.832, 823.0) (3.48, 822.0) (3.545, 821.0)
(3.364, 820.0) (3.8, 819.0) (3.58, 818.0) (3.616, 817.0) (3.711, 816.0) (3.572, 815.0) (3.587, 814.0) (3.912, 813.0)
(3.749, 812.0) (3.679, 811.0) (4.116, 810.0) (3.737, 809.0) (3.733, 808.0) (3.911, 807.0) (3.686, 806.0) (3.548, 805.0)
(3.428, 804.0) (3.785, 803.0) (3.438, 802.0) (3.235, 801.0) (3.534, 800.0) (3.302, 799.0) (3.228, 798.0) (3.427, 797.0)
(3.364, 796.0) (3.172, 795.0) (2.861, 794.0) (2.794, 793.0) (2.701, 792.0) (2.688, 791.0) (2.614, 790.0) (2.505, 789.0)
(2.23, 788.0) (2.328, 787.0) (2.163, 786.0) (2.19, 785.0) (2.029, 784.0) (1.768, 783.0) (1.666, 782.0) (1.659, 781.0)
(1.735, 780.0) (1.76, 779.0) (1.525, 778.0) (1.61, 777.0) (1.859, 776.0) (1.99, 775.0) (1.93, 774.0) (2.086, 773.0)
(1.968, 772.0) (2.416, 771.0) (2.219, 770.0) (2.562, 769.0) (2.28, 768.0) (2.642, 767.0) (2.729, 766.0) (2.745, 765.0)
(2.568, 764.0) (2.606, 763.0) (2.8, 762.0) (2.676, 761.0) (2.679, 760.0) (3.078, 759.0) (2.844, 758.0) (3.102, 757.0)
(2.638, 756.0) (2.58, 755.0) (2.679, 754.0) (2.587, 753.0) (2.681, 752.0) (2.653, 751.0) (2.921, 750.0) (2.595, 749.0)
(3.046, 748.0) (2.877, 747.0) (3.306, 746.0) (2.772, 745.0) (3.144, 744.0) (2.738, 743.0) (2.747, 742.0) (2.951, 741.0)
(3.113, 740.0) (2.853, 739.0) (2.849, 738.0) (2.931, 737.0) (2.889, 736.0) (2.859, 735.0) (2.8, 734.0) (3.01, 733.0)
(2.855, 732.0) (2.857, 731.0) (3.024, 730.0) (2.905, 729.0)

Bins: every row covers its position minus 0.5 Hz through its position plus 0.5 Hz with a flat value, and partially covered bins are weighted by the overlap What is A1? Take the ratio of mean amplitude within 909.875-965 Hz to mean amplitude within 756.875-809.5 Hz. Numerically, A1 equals 1.36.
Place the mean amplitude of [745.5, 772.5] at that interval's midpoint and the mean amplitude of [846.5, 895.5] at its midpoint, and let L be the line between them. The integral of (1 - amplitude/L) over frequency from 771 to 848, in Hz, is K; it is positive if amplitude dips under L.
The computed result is 1.3 Hz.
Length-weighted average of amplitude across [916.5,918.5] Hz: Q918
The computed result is 3.95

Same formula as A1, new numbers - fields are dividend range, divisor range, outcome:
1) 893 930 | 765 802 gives 1.52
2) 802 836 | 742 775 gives 1.38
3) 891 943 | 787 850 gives 1.03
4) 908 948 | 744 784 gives 1.54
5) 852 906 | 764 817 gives 1.37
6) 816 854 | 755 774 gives 1.48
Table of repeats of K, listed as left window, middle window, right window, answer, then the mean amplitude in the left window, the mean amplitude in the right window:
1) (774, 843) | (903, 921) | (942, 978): -2.7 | 3.21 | 3.27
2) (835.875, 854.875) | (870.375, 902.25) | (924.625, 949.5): 0.5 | 3.97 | 3.71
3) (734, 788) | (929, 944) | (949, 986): -3.9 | 2.5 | 3.09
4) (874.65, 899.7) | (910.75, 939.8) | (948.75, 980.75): -3.0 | 3.7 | 3.16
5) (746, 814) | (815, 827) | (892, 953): -2.1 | 2.75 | 3.67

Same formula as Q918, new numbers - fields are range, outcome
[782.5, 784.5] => 1.9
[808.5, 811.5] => 3.84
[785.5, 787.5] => 2.25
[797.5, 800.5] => 3.35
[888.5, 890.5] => 3.63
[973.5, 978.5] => 2.71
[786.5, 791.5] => 2.47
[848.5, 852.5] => 3.97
